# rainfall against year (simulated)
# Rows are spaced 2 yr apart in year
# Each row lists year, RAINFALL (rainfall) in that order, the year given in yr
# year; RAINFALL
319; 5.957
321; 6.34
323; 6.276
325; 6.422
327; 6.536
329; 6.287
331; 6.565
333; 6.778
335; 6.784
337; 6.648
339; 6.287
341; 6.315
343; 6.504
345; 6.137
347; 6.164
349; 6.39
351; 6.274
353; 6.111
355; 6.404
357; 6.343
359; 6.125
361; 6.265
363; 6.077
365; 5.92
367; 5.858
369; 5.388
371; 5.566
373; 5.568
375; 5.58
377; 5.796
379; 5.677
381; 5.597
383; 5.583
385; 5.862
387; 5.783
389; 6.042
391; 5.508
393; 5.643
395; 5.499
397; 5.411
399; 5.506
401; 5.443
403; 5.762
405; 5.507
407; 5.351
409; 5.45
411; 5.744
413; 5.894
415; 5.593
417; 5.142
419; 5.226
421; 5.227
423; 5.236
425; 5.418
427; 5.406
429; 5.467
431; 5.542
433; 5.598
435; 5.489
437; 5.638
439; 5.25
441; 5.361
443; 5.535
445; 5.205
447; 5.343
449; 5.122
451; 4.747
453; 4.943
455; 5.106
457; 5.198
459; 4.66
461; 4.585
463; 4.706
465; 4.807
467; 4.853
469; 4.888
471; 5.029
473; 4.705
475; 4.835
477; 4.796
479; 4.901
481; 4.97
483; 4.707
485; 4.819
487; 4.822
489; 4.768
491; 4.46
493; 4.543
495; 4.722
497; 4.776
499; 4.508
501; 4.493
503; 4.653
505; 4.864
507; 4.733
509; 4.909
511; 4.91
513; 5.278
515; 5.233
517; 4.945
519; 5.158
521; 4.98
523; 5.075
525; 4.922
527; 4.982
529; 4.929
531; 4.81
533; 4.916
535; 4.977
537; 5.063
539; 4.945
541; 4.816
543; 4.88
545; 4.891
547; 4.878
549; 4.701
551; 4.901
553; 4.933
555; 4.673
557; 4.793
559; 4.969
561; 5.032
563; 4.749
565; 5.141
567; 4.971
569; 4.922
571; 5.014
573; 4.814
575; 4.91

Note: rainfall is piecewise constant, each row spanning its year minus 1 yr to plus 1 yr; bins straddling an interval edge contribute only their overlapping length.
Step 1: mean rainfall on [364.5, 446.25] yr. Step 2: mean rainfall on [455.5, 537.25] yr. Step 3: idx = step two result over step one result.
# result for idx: 0.88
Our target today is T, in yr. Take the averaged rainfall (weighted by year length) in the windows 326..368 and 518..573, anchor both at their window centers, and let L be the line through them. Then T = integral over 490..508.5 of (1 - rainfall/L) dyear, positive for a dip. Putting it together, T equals 2.1 yr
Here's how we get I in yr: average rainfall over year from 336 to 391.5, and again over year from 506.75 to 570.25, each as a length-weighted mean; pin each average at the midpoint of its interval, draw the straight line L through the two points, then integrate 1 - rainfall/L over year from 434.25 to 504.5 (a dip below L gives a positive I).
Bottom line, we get 5.9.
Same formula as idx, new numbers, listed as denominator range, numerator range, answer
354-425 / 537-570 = 0.86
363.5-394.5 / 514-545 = 0.87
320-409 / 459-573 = 0.81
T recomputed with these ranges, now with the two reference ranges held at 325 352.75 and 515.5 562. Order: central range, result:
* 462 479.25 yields 1.9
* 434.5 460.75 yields 2.0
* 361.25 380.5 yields 1.4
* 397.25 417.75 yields 1.3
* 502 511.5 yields 0.7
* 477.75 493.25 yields 1.6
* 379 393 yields 0.8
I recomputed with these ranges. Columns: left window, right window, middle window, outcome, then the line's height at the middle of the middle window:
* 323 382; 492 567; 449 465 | 1.60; 5.4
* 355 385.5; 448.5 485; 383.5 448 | -1.59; 5.37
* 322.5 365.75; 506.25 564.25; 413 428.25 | 1.11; 5.78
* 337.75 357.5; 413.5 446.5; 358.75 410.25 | 1.91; 5.9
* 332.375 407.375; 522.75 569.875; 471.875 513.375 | 3.63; 5.22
